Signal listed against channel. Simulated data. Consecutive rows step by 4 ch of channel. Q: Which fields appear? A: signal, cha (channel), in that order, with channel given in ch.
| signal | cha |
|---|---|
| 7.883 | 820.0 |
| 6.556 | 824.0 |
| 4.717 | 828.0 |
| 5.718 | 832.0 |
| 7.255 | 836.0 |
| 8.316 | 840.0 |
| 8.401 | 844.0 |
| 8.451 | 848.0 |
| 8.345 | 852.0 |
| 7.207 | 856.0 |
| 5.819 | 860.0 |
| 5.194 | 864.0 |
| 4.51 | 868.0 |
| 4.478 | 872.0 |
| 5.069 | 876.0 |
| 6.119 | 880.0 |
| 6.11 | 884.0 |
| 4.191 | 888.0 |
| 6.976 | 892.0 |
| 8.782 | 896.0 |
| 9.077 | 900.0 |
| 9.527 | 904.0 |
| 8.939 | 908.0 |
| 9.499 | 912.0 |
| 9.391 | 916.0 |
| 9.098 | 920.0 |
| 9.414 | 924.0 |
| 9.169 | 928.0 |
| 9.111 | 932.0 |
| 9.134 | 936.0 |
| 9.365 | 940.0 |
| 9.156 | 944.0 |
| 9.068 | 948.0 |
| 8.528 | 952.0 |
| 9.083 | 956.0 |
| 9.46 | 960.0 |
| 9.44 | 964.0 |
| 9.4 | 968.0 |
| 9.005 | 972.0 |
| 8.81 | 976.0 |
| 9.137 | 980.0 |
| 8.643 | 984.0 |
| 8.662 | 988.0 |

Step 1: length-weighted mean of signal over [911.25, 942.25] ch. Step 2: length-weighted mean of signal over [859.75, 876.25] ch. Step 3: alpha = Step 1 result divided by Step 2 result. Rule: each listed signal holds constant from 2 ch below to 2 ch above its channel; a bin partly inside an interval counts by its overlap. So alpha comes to 1.88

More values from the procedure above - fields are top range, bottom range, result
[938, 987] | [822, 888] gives 1.44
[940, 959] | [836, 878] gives 1.37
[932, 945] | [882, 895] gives 1.54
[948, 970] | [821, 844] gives 1.36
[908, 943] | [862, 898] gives 1.62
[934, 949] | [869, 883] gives 1.76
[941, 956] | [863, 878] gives 1.87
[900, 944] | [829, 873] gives 1.38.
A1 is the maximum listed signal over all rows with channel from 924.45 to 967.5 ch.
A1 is 9.46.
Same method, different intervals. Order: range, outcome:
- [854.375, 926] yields 9.527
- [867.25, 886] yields 6.119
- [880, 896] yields 8.782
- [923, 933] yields 9.414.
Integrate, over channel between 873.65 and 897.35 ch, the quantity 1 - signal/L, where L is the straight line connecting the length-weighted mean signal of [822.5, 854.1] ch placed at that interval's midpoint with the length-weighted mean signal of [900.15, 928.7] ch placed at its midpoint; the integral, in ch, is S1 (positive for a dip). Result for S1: 6.7 ch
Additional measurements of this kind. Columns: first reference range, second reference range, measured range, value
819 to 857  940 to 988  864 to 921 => 6.6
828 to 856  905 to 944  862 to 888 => 9.6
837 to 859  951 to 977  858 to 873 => 5.8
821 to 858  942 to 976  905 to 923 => -1.8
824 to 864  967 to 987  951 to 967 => -0.9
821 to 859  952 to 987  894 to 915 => -2.7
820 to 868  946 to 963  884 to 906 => 0.9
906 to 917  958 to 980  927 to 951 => 0.3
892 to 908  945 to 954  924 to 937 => -0.5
